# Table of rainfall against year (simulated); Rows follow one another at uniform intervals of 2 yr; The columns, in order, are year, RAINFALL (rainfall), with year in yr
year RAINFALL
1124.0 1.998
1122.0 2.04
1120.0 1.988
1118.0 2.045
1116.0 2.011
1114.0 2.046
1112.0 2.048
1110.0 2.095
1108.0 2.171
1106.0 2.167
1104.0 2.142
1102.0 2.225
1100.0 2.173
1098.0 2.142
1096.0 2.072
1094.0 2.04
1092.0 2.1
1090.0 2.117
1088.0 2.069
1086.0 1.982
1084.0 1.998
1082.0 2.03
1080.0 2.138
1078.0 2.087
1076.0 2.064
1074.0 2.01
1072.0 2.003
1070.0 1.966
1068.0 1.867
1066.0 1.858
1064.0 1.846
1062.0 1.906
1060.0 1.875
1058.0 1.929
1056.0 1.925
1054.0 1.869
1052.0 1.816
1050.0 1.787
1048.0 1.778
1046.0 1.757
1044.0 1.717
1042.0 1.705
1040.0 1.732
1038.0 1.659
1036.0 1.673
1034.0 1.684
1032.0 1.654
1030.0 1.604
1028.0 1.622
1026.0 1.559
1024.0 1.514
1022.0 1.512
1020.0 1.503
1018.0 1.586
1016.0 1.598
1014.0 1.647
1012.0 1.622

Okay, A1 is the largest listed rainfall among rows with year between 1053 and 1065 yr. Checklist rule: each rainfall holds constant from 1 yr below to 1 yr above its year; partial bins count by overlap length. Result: 1.929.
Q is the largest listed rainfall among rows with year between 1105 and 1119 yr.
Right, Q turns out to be 2.171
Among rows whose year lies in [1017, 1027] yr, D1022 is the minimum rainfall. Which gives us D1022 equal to 1.503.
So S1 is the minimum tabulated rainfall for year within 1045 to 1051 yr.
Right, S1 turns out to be 1.757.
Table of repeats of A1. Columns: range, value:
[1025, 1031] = 1.622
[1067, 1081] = 2.138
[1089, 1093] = 2.117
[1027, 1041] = 1.732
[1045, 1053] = 1.816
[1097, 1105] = 2.225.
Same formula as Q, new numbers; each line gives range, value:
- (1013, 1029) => 1.647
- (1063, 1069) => 1.867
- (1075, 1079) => 2.087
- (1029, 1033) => 1.654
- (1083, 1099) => 2.142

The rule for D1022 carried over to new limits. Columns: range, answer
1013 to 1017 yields 1.598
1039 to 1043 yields 1.705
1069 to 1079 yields 1.966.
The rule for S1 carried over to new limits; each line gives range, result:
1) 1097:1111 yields 2.095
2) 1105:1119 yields 2.011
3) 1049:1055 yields 1.787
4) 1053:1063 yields 1.869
